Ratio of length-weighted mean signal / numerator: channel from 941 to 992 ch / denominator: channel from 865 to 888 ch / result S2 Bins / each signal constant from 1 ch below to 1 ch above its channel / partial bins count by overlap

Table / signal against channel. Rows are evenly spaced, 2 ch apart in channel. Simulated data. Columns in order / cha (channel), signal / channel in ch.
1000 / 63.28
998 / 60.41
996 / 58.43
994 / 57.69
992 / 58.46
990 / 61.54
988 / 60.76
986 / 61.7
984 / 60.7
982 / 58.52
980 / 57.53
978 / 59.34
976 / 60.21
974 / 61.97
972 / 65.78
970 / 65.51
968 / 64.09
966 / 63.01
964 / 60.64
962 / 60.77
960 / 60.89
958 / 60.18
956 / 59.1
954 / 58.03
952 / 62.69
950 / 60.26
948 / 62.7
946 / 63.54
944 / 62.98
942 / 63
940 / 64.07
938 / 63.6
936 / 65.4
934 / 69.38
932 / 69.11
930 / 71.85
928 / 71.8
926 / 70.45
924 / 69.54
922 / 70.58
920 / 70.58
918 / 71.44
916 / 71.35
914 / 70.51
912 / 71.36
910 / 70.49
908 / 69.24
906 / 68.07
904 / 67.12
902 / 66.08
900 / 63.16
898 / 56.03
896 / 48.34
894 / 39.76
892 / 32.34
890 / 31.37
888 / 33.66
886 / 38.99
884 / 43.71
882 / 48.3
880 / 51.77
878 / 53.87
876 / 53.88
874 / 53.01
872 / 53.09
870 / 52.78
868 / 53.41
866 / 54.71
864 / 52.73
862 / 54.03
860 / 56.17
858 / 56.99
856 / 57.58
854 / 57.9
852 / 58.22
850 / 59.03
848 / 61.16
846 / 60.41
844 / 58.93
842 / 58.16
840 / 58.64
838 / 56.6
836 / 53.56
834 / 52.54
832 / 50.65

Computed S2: 1.23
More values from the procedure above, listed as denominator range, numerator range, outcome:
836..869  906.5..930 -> 1.24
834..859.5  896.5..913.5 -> 1.14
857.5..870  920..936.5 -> 1.29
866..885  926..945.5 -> 1.29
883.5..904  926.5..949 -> 1.43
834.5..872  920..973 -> 1.14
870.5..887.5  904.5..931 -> 1.43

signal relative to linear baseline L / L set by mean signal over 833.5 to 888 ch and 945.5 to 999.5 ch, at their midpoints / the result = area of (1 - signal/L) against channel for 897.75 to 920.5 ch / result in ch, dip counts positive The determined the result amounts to -4.5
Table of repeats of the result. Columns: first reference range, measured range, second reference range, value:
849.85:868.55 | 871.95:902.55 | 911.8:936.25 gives 7.2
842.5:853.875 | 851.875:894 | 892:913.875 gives 7.4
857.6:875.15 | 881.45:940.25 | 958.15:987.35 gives -3.4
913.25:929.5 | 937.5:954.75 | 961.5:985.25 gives 1.1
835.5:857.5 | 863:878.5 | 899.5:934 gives 2.2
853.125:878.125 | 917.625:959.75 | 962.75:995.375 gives -4.9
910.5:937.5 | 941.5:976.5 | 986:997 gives 1.4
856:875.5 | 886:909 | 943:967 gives 2.1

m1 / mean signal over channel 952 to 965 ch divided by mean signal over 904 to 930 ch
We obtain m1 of 0.85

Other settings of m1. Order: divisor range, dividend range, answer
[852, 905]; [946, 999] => 1.19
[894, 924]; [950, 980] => 0.93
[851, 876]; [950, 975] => 1.12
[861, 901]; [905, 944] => 1.42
